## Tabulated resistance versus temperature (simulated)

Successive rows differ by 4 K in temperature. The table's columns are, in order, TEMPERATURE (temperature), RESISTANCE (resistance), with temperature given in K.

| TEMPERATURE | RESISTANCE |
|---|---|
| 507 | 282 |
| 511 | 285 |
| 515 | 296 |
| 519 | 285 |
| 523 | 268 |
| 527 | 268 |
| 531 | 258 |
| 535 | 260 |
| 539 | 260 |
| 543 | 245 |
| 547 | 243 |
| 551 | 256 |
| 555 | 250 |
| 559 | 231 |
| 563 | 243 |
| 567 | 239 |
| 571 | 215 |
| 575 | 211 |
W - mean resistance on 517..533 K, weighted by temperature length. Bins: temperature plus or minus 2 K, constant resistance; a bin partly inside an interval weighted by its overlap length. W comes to 270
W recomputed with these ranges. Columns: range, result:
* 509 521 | 289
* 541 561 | 245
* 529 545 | 256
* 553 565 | 241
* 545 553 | 250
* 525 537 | 262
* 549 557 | 253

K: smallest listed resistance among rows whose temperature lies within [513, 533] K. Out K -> 258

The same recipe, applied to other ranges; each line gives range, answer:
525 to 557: 243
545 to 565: 231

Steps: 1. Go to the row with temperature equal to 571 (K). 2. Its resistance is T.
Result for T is 215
